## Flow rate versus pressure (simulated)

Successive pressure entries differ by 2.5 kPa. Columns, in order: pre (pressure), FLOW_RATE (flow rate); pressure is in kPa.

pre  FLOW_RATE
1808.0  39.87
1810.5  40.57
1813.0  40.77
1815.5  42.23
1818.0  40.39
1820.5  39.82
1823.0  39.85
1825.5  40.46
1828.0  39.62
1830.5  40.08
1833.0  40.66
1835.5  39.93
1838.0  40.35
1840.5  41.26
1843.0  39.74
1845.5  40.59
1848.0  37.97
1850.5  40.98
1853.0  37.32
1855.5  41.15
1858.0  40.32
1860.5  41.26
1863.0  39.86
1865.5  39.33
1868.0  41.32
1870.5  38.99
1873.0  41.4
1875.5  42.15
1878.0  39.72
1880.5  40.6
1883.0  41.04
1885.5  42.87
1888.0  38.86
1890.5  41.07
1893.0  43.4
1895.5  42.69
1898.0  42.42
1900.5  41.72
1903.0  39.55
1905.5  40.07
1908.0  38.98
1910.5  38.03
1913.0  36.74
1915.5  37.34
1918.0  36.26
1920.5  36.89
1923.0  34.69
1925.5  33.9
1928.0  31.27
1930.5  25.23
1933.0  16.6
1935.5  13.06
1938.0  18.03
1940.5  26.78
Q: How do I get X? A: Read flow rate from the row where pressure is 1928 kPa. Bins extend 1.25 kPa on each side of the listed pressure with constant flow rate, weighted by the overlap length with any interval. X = 31.27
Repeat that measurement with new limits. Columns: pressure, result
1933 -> 16.6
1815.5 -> 42.23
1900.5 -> 41.72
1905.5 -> 40.07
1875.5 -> 42.15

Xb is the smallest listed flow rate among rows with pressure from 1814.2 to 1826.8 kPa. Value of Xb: 39.82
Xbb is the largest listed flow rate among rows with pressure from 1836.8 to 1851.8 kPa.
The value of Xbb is 41.26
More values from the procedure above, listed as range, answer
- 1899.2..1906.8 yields 41.72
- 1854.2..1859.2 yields 41.15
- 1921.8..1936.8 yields 34.69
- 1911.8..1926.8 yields 37.34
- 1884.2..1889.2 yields 42.87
